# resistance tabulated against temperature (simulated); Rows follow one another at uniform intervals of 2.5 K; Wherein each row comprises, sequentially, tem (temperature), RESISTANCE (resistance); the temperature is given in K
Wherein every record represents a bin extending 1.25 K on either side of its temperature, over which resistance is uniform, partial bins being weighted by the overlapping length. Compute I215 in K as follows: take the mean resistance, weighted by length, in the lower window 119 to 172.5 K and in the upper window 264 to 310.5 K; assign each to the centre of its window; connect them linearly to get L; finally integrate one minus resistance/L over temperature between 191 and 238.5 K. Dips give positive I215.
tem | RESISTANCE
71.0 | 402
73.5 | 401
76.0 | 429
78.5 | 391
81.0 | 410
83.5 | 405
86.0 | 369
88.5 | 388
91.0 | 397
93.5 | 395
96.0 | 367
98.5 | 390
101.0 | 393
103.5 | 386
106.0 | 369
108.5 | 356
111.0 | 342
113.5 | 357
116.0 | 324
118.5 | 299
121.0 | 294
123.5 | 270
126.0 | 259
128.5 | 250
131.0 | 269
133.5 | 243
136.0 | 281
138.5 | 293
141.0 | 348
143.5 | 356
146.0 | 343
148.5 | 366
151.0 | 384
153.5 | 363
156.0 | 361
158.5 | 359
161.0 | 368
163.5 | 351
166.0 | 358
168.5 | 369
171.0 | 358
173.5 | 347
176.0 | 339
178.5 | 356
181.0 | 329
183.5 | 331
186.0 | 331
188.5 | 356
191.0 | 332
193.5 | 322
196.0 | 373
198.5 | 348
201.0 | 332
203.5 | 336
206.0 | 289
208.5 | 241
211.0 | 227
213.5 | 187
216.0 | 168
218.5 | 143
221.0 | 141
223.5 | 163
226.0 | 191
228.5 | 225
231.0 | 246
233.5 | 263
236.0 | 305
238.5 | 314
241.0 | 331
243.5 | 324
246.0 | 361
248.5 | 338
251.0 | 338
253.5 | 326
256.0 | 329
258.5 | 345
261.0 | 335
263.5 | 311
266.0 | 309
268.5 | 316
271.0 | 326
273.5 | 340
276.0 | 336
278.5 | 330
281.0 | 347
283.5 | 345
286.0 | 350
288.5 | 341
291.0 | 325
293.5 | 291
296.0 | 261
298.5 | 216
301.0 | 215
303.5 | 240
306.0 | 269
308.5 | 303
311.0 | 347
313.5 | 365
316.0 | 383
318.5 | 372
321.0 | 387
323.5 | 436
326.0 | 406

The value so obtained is 9.3 K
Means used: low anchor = 326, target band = 254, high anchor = 304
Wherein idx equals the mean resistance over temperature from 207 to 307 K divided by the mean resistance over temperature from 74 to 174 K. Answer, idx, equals 0.81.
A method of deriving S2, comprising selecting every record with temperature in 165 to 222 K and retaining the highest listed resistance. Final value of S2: 373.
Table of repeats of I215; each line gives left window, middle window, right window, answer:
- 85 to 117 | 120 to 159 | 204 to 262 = 3.0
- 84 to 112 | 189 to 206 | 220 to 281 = -0.5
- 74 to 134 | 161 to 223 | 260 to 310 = 5.1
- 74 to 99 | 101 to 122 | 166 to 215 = 1.8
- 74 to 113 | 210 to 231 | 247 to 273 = 9.7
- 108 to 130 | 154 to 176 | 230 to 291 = -3.3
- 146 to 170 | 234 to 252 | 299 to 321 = 0.4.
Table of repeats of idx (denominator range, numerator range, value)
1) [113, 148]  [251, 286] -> 1.11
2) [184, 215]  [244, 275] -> 1.08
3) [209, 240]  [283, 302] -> 1.35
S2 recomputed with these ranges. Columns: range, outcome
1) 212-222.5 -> 187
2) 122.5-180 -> 384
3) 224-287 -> 361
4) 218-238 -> 305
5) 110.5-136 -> 357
